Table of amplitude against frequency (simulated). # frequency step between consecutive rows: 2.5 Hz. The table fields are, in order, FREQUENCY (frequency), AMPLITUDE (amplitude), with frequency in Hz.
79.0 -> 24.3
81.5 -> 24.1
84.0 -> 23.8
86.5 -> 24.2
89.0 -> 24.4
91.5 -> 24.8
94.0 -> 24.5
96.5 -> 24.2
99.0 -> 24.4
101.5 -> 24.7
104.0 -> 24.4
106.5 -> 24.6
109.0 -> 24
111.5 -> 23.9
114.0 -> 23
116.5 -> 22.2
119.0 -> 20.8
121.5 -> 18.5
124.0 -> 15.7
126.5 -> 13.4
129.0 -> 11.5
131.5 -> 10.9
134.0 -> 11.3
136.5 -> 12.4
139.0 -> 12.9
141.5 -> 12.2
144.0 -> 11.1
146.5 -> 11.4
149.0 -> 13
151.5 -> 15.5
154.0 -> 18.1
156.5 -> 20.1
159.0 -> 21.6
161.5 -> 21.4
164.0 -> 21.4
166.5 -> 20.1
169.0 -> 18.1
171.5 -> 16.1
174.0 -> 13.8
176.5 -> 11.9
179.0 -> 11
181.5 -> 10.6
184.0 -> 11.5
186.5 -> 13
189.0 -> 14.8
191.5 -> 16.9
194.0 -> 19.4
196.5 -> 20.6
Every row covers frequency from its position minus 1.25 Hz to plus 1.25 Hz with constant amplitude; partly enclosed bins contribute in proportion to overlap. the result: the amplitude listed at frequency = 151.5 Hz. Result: 15.5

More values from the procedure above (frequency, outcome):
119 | 20.8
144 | 11.1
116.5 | 22.2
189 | 14.8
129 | 11.5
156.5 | 20.1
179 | 11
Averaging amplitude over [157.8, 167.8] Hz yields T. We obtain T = 21.1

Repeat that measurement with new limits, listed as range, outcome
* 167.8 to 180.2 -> 14.2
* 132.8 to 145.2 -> 12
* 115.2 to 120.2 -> 21.5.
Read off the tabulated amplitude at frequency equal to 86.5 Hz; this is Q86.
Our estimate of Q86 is 24.2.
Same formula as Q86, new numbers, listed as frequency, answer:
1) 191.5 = 16.9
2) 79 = 24.3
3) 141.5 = 12.2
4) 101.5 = 24.7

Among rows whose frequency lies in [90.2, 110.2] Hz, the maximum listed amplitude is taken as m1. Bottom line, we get 24.8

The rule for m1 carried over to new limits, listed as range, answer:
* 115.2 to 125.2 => 22.2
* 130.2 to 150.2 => 13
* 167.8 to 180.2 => 18.1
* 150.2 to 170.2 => 21.6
